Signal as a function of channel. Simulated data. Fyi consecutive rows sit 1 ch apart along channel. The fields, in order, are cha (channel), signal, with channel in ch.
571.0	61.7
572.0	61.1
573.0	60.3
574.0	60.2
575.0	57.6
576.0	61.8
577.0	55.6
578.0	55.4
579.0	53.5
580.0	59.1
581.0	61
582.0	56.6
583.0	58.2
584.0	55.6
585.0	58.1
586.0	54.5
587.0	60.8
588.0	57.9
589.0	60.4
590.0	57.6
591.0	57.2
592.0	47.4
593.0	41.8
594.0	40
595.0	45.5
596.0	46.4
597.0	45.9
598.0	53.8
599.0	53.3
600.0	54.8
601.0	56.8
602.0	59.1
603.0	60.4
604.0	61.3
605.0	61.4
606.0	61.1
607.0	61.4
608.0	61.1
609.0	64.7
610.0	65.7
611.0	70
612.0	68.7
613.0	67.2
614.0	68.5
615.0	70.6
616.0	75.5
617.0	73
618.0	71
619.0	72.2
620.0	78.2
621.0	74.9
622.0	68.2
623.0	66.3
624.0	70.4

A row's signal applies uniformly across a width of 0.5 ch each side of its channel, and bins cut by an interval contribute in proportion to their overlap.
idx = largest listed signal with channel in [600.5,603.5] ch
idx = 60.4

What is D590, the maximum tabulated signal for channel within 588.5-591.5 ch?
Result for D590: 60.4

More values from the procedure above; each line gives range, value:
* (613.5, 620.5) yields 78.2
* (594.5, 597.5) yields 46.4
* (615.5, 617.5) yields 75.5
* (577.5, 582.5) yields 61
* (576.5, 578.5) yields 55.6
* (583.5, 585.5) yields 58.1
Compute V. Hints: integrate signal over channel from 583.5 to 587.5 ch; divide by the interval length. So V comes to 57.2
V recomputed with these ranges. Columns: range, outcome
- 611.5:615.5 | 68.8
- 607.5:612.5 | 66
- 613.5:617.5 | 71.9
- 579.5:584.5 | 58.1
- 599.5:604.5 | 58.5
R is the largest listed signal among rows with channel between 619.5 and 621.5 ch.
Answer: 78.2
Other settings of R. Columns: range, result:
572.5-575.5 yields 60.3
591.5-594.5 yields 47.4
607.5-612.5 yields 70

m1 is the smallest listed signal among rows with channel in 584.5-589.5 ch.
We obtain 54.5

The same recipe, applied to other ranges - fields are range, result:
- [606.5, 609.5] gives 61.1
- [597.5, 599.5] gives 53.3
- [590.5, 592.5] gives 47.4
